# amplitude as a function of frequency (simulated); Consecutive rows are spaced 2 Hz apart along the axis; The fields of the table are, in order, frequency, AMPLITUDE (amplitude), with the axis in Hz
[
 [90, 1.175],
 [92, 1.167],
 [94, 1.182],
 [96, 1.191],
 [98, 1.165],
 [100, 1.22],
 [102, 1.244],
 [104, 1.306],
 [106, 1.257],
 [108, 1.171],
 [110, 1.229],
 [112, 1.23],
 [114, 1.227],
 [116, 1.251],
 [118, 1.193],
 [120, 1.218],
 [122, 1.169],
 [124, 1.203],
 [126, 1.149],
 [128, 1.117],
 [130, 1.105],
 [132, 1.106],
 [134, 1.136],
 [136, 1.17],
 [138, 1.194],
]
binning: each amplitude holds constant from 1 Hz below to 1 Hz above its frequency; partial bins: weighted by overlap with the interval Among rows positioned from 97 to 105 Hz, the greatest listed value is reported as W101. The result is 1.306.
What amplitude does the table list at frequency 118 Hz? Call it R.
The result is 1.193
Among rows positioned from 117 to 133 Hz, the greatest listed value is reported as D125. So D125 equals 1.218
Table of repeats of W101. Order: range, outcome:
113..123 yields 1.251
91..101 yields 1.22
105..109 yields 1.257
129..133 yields 1.106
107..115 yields 1.23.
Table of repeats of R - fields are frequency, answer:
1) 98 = 1.165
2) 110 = 1.229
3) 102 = 1.244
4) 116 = 1.251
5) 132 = 1.106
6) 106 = 1.257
